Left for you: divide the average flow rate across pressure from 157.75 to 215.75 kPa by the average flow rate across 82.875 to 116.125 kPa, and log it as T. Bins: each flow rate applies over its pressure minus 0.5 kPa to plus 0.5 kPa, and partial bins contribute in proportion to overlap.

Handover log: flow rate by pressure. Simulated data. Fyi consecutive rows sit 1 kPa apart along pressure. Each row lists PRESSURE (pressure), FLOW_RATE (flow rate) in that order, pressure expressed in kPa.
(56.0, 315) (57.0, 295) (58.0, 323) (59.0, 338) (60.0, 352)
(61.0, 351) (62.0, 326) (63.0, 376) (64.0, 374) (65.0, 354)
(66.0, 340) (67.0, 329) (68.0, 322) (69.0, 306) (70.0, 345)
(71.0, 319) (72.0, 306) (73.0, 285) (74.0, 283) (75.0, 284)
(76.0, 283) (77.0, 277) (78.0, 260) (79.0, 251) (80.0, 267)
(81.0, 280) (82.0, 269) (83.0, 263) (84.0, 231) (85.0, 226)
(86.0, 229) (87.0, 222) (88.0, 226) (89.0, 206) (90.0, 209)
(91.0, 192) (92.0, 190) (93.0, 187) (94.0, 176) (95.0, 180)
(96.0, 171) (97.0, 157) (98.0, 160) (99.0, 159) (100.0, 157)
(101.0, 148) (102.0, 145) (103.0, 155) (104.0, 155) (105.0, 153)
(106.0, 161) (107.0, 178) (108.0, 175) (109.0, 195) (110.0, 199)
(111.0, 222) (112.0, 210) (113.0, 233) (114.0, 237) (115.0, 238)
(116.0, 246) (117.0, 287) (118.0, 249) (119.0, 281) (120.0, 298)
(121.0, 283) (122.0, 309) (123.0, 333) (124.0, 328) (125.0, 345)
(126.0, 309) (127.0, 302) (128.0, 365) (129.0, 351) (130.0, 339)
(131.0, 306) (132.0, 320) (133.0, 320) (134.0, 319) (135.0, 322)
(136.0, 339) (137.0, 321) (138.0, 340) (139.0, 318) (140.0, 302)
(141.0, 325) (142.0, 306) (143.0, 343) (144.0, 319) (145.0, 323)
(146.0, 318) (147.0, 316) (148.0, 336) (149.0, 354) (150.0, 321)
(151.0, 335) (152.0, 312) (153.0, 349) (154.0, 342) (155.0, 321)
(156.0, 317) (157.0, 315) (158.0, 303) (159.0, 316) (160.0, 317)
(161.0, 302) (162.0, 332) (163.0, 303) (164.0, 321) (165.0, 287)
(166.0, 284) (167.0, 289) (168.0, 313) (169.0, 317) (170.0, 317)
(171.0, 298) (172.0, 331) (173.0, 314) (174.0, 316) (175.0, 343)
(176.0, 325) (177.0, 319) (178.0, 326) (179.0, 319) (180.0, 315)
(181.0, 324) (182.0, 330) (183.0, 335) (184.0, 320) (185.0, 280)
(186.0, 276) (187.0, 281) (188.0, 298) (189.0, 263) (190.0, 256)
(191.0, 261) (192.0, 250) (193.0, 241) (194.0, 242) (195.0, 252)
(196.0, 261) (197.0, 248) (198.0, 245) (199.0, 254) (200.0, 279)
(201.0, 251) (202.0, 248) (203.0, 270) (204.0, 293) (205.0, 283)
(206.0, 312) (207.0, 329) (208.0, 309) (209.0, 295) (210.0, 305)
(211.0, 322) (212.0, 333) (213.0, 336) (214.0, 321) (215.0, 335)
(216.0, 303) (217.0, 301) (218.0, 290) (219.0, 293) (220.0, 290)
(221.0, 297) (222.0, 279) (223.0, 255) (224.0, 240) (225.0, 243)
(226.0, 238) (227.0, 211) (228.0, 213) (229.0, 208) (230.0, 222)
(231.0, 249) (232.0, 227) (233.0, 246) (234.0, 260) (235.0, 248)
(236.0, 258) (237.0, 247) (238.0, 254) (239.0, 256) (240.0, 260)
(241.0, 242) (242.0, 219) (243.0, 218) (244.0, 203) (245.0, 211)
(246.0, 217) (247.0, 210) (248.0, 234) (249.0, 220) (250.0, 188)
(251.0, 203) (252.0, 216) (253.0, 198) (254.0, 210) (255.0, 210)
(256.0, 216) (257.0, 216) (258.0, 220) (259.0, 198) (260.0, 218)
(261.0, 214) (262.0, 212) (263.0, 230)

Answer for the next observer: 1.54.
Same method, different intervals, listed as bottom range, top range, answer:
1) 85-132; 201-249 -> 1.15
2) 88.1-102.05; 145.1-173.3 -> 1.80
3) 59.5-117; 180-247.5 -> 1.11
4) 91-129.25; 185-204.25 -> 1.16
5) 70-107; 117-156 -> 1.47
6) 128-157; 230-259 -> 0.69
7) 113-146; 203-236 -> 0.90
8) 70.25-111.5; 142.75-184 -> 1.49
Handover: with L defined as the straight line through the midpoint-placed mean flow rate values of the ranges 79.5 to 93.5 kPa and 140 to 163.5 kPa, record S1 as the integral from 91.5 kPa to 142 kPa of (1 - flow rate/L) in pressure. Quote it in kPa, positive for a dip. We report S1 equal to 4.6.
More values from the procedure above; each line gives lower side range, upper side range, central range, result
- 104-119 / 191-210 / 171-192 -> -3.81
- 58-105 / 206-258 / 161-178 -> -4.05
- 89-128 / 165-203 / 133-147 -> -4.11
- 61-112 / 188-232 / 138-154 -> -4.49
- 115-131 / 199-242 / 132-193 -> -4.33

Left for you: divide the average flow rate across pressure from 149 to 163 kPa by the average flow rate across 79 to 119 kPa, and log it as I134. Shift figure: 1.6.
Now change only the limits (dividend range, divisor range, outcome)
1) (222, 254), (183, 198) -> 0.86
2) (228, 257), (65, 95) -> 0.87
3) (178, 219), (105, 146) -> 1.01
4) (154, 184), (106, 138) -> 1.12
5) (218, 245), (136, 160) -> 0.76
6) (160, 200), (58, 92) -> 1.03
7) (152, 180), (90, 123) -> 1.54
